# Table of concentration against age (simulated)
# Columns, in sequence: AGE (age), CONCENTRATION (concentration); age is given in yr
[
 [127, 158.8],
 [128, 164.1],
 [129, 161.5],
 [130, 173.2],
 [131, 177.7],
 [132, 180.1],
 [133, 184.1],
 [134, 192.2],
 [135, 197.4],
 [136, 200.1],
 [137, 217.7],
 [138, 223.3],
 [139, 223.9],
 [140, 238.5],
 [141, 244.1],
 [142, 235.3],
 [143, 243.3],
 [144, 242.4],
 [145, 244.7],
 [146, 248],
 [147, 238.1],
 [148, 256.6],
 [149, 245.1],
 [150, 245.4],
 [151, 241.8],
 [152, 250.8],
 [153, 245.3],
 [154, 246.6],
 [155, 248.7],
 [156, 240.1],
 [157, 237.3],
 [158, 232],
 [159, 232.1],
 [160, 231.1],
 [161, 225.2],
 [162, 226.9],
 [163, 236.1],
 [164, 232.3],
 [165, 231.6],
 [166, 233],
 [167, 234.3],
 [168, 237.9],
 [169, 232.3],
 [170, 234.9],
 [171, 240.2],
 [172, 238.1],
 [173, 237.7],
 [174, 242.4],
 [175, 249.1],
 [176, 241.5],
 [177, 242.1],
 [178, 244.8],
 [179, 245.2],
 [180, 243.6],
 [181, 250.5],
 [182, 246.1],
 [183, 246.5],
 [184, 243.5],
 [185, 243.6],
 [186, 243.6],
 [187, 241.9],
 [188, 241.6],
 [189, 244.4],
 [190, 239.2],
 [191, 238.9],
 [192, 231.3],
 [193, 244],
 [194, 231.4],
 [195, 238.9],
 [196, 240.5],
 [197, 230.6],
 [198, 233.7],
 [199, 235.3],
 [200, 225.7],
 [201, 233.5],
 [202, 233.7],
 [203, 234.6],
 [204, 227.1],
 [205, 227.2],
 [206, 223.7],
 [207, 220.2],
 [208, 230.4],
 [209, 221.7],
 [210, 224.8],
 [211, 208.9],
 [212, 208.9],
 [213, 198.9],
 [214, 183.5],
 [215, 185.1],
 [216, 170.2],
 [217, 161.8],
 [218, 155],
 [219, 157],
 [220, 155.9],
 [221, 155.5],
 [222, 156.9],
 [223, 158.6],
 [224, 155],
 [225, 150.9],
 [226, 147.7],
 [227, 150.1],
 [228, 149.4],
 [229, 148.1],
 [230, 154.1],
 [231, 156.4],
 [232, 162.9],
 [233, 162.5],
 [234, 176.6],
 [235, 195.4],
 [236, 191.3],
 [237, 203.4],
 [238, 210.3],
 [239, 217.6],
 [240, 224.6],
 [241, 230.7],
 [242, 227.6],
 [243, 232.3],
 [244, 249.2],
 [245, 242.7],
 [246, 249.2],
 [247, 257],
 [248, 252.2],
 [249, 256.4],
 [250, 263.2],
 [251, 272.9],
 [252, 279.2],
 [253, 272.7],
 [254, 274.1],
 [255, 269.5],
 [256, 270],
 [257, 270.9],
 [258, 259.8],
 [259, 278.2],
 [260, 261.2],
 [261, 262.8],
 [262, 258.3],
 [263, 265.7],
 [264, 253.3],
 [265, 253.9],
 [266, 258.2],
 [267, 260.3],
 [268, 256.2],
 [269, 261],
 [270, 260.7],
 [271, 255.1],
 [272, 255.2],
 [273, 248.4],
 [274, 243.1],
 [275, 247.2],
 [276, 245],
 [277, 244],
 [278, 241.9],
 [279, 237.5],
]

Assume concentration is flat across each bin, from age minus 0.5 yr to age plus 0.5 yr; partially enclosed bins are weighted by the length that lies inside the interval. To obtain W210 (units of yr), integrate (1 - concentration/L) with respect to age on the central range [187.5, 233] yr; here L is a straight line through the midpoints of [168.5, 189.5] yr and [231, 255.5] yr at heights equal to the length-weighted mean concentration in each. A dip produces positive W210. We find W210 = 7.3 yr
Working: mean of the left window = 243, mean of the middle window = 199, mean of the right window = 231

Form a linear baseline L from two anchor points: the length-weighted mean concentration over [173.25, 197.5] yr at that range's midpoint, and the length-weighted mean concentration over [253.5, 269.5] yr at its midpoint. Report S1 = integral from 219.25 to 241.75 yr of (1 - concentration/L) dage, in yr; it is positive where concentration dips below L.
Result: 7.2 yr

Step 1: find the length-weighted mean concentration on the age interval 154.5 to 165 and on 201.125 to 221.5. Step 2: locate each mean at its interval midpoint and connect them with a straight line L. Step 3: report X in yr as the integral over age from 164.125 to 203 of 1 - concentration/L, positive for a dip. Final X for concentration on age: -3.7 yr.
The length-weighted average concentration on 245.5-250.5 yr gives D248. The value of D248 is 256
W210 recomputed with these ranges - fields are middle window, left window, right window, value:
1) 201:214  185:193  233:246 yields 0.6 yr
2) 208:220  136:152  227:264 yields 2.2 yr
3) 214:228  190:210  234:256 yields 4.6 yr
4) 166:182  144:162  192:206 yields -0.2 yr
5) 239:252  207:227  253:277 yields -1.1 yr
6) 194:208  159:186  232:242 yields -0.6 yr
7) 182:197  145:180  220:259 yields -0.7 yr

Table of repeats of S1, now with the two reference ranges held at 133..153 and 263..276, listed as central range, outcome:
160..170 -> 0.2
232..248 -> 2.1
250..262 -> -0.8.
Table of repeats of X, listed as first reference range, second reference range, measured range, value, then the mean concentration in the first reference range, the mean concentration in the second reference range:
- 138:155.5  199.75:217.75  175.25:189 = -1.2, 243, 211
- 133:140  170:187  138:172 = -2.2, 209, 243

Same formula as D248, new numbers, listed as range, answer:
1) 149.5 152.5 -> 246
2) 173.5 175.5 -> 246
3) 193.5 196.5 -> 237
